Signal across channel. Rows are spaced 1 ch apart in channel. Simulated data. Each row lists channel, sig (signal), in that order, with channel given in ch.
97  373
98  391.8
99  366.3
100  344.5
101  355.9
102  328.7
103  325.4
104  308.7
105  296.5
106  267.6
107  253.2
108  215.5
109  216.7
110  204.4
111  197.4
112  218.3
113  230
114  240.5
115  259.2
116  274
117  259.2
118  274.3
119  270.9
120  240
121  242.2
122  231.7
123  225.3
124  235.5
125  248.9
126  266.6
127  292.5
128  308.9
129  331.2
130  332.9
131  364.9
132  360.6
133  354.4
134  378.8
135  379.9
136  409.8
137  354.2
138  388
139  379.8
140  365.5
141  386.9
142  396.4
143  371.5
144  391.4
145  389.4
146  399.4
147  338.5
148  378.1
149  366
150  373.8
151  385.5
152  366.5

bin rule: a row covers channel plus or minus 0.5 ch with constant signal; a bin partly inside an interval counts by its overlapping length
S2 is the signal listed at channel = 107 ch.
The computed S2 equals 253.2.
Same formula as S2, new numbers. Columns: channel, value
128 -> 308.9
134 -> 378.8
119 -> 270.9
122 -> 231.7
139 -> 379.8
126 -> 266.6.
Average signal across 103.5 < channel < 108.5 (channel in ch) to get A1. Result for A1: 268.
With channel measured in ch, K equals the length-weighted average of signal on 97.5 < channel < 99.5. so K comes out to 379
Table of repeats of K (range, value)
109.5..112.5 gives 207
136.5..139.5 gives 374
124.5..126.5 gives 258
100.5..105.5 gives 323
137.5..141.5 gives 380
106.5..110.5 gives 222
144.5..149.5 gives 374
